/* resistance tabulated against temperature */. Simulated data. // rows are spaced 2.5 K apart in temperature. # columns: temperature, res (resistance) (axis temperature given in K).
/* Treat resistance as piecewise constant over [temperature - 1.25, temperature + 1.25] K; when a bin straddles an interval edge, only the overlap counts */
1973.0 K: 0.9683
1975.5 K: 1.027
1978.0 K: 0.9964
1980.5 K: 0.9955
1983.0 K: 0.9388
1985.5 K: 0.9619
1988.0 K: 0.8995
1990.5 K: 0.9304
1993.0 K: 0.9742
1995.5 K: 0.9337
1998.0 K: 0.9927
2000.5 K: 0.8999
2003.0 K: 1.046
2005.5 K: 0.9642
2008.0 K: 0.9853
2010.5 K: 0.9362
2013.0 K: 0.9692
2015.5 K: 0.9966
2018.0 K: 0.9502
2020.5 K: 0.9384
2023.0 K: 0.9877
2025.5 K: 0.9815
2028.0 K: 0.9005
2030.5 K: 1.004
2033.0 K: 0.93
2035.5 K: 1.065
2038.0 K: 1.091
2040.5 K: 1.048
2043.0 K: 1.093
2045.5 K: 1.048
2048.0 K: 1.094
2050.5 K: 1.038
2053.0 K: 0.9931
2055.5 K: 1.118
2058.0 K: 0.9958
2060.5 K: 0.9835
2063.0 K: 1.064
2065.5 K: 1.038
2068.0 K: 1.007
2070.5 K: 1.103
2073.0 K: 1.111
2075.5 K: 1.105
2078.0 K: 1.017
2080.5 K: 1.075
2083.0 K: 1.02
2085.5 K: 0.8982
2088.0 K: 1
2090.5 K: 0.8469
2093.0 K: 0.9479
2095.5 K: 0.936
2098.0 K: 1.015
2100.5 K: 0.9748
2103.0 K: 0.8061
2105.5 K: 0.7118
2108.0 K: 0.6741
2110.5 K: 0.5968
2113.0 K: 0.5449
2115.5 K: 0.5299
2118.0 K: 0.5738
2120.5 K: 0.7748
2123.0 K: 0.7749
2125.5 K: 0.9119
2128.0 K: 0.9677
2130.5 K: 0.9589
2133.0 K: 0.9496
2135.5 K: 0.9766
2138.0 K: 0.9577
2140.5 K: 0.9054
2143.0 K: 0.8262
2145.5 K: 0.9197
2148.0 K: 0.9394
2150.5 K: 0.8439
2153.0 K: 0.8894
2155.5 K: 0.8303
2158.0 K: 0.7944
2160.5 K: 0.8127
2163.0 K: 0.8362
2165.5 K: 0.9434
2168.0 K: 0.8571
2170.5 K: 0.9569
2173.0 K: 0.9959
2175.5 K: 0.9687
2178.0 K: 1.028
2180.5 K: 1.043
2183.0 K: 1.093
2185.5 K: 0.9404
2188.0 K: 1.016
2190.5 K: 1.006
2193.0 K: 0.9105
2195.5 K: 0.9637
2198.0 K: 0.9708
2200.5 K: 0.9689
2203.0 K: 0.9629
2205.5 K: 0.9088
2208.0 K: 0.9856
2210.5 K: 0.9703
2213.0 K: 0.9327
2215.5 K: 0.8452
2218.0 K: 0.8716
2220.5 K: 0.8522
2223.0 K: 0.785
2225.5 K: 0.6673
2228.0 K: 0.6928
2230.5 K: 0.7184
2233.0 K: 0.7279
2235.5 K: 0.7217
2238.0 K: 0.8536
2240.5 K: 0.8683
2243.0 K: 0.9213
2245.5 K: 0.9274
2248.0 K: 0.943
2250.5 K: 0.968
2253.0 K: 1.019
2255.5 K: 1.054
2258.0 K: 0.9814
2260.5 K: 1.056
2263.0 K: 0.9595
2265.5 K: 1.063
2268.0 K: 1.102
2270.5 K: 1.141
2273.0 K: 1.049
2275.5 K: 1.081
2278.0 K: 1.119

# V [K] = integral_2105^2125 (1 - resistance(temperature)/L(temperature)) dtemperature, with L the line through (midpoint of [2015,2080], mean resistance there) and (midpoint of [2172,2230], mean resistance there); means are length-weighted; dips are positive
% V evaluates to 6.7 K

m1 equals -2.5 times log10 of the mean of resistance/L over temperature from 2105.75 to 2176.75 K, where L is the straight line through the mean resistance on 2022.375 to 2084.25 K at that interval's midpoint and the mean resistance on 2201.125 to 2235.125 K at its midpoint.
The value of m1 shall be 0.11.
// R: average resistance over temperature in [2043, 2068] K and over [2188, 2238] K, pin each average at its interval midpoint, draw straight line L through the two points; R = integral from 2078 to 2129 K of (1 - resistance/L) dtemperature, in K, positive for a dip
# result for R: 8.1 K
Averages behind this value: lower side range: 1.04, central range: 0.833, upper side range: 0.87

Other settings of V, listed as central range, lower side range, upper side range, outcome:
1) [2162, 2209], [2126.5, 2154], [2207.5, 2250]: -4.7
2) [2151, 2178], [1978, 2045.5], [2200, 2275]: 1.3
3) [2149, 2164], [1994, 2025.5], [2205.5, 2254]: 1.0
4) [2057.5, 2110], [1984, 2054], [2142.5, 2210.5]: 0.2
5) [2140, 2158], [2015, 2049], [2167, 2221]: 1.9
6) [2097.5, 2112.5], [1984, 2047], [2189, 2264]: 2.8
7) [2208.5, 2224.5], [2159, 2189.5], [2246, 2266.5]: 1.7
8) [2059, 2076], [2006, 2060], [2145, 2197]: -1.2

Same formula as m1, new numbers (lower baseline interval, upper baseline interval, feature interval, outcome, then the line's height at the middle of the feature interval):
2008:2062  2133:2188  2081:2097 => 0.03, 0.972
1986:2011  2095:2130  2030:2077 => -0.21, 0.867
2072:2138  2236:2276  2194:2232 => 0.10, 0.959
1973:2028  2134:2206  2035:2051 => -0.12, 0.957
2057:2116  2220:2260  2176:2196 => -0.14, 0.882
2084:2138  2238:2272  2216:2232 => 0.24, 0.96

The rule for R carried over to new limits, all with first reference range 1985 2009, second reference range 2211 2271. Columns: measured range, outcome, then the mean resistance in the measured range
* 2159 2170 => 0.62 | 0.867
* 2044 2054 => -1.05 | 1.05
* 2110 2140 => 4.11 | 0.801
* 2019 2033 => -0.11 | 0.959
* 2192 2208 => -0.71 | 0.951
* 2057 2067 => -0.82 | 1.02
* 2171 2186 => -1.58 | 1.01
